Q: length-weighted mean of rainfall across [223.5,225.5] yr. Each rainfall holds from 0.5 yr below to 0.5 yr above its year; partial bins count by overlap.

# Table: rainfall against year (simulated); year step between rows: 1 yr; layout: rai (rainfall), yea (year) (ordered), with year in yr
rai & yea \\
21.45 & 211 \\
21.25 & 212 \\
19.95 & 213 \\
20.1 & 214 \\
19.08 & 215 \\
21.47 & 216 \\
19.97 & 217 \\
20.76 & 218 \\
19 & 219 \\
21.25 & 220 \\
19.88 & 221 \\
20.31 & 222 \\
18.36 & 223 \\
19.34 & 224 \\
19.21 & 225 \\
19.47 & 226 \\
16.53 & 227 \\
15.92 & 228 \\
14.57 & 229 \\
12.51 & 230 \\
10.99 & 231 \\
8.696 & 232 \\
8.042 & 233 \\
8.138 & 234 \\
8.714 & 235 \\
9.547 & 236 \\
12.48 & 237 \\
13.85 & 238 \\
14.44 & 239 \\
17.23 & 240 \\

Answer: 19.3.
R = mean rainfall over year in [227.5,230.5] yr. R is 14.3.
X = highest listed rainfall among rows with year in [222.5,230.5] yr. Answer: 19.47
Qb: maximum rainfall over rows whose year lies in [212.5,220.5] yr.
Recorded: 21.47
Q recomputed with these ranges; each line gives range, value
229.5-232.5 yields 10.7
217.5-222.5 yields 20.2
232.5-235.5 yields 8.3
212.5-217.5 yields 20.1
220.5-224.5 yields 19.5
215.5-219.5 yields 20.3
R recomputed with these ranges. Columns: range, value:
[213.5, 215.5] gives 19.6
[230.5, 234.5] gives 8.97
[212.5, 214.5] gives 20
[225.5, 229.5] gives 16.6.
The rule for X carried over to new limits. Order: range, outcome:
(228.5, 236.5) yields 14.57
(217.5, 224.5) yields 21.25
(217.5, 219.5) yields 20.76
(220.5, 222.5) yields 20.31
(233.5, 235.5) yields 8.714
